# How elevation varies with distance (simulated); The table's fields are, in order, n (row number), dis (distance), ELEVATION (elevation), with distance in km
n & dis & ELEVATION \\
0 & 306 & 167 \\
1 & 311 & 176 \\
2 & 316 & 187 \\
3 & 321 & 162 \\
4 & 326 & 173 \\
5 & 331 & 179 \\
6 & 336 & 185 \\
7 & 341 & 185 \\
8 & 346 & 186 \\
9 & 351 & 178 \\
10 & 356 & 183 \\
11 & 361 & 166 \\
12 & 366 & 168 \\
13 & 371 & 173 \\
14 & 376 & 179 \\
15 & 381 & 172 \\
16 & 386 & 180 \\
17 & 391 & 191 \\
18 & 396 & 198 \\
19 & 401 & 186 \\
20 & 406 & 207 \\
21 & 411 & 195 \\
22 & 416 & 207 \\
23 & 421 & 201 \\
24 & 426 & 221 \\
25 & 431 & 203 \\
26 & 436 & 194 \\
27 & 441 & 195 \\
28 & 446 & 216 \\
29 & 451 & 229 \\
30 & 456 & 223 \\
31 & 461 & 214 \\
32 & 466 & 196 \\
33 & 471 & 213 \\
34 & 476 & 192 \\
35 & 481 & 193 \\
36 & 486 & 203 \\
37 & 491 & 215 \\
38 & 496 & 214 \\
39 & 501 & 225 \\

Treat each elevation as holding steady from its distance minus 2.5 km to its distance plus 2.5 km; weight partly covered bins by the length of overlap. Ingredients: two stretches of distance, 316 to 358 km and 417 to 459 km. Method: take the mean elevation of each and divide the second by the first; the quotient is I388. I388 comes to 1.17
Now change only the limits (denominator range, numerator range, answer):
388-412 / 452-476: 1.08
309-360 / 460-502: 1.15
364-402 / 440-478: 1.16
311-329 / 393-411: 1.13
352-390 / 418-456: 1.19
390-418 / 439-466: 1.08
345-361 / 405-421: 1.13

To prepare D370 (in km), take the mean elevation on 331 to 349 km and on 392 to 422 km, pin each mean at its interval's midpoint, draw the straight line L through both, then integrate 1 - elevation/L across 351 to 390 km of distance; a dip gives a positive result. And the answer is 3.2 km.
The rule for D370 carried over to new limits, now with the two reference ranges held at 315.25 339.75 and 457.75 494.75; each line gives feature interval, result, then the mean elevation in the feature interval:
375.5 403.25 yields 0.5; 185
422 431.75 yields -0.8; 212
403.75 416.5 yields -0.7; 202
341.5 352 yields -0.2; 183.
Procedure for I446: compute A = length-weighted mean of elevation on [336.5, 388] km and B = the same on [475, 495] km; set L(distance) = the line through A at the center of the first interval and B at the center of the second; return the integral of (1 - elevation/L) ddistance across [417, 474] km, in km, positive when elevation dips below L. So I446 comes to -4.4 km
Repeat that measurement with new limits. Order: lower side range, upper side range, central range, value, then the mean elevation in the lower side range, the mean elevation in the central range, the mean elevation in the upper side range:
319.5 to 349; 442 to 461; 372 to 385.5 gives 1.3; 179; 176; 219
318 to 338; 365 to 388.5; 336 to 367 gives -0.7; 175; 179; 175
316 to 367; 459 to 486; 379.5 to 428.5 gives -1.9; 177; 196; 202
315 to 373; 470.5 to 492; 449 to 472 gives -2.0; 177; 215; 201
